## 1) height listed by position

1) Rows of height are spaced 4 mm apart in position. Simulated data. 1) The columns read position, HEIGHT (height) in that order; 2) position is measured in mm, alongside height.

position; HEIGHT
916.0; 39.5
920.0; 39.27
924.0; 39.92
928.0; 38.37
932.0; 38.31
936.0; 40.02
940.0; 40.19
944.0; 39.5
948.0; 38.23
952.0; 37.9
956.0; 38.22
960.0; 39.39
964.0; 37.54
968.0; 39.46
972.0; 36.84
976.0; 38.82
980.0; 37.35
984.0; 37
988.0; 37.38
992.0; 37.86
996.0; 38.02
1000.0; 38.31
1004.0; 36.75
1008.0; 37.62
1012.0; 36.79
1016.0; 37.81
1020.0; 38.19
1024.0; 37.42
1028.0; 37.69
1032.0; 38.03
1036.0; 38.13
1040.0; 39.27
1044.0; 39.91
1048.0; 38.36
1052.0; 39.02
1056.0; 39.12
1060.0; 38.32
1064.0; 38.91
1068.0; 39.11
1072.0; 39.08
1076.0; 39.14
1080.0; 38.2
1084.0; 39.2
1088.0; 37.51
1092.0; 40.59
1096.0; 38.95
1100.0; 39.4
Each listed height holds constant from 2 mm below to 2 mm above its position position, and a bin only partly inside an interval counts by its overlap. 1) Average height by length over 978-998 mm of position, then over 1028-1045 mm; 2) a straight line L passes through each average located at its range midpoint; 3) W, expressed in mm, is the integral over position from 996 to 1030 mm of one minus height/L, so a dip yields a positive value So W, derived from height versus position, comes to 0.44 mm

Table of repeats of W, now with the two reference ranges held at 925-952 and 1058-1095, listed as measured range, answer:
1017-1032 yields 0.44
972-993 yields 0.76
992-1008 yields 0.52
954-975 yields 0.38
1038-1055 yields -0.09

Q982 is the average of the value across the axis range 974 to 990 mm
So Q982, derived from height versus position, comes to 37.6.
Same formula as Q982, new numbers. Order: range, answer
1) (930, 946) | 39.5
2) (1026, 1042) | 38.3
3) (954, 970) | 38.7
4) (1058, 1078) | 38.9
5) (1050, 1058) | 39.1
